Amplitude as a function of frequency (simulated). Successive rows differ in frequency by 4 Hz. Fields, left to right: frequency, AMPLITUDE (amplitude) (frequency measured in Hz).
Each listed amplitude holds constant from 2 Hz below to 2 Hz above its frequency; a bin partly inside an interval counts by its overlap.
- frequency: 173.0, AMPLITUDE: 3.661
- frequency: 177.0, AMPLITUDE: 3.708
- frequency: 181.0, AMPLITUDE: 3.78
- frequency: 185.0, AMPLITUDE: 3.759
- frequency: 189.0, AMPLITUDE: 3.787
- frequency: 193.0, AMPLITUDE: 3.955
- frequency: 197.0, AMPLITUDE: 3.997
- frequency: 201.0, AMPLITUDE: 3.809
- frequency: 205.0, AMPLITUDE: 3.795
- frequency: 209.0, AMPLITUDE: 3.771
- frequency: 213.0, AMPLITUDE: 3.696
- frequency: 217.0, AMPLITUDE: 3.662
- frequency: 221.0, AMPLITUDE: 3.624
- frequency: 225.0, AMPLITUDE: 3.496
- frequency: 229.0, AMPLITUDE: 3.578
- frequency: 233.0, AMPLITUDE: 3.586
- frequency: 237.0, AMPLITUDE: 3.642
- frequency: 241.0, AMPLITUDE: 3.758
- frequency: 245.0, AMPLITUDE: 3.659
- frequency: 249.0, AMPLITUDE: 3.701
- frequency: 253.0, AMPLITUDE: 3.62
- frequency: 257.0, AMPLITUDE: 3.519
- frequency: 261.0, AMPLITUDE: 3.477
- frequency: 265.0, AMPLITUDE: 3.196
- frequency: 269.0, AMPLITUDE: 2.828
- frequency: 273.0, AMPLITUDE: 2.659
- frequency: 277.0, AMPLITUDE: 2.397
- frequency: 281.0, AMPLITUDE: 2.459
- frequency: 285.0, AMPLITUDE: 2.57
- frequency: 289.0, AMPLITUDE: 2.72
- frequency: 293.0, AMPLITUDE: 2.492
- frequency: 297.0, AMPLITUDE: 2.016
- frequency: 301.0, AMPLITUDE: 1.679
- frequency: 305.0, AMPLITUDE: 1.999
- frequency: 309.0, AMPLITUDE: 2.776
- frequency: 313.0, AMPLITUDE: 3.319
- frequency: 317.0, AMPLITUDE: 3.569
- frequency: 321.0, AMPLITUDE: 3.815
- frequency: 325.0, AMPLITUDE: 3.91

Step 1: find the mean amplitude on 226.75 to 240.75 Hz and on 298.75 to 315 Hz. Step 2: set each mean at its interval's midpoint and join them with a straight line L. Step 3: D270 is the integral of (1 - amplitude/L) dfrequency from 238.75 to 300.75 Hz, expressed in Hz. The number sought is 1.9 Hz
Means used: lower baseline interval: 3.62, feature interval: 2.97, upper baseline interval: 2.44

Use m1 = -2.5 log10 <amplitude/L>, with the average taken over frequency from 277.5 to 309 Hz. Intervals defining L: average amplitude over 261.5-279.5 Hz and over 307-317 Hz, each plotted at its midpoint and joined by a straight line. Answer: 0.28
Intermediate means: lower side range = 2.82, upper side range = 3.15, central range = 2.31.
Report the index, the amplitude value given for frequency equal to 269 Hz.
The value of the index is 2.828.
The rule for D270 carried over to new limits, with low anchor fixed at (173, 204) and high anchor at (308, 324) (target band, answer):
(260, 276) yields 2.7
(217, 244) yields 0.5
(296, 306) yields 4.6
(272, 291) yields 5.3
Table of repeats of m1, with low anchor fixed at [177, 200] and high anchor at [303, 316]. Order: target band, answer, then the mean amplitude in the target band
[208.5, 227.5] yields -0.018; 3.64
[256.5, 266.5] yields -0.065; 3.39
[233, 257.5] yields -0.099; 3.65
